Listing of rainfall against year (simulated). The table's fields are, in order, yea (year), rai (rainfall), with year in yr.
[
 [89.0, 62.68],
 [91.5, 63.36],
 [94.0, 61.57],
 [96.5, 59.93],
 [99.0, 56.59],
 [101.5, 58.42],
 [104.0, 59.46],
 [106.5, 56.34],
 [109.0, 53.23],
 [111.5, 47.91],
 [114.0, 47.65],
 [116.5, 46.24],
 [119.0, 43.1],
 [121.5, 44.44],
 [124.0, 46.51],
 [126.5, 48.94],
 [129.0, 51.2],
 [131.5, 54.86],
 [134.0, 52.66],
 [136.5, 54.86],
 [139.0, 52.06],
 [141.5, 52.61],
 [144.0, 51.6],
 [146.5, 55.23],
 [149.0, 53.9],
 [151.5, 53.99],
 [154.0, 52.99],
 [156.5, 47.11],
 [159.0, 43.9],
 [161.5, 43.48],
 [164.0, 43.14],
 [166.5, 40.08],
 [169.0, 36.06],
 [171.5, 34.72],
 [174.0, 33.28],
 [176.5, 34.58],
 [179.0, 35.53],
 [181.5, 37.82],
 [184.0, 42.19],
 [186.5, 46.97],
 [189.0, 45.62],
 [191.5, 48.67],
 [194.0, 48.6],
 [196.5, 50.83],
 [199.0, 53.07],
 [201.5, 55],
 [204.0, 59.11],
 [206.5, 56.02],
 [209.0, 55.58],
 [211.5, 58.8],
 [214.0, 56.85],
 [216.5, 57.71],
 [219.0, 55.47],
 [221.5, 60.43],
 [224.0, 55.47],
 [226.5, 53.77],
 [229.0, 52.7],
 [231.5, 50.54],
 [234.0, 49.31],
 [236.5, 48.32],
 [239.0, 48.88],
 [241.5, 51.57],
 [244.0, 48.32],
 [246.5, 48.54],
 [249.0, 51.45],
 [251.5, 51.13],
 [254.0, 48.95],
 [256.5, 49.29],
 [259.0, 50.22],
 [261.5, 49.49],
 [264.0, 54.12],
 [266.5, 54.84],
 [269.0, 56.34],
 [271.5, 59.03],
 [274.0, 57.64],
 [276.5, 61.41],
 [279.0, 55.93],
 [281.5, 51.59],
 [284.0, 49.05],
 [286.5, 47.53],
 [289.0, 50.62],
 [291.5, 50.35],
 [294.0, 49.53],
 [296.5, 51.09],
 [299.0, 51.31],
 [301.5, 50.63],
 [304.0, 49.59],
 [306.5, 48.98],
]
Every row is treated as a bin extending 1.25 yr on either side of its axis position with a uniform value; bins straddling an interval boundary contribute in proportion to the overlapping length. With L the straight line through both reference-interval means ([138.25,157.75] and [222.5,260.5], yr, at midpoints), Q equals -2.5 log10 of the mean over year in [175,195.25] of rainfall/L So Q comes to 0.22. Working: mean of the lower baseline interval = 52.4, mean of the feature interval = 42.4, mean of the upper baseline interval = 50.6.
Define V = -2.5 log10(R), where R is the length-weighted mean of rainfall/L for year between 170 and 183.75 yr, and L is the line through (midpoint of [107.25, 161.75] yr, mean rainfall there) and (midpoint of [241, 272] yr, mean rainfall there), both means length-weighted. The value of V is 0.38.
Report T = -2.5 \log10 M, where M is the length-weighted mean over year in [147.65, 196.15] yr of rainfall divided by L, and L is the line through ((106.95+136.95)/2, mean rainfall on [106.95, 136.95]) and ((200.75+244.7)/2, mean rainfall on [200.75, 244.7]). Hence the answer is 0.19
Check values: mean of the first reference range 49.3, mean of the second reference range 54.2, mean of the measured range 43.5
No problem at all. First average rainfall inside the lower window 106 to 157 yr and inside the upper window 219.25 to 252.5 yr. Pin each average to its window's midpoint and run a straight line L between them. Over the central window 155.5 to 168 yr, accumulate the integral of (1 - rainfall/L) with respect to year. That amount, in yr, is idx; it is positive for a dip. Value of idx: 1.89 yr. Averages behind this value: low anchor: 50.8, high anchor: 51.7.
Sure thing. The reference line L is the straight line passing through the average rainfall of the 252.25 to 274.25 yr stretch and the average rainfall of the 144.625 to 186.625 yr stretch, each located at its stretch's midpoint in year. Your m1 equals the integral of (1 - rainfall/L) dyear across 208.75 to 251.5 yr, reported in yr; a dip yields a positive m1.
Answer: -2.9 yr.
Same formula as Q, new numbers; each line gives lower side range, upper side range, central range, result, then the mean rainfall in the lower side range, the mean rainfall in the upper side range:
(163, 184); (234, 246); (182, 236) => -0.21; 37.1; 49.2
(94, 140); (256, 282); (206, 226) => -0.06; 52.2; 54.8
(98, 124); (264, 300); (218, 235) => -0.03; 51.1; 53.3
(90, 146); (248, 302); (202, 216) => -0.09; 53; 52.4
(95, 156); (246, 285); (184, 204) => 0.06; 52.3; 53.2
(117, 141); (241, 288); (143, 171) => 0.07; 49.8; 52.4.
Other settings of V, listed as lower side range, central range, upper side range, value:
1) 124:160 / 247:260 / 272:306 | 0.04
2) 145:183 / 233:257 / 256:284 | 0.05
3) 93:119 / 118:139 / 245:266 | 0.08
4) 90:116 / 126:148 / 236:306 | 0.05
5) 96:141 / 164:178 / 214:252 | 0.39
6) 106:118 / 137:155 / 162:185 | -0.23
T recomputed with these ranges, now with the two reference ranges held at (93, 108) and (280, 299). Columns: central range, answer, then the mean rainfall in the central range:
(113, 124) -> 0.26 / 45.4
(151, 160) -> 0.14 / 49.3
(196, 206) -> -0.02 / 54.9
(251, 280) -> -0.06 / 54.1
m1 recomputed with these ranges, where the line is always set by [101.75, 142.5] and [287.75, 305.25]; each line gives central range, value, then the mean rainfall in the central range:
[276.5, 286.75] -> -0.4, 52.6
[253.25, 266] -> 0.0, 50.7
